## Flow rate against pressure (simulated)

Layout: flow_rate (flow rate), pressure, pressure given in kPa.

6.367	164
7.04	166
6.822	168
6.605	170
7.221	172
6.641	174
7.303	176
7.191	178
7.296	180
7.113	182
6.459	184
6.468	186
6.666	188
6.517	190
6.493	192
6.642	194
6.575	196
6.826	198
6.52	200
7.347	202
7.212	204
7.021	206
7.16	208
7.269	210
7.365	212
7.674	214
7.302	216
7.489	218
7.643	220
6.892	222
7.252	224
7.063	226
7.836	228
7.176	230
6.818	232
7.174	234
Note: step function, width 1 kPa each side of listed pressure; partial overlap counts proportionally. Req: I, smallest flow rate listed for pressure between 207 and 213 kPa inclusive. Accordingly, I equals 7.16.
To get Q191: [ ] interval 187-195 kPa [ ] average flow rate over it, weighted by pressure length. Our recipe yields 6.58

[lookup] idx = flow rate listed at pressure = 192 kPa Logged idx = 6.493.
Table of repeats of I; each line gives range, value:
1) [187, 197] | 6.493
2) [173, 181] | 6.641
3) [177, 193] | 6.459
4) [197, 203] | 6.52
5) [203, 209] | 7.021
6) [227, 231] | 7.176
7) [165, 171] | 6.605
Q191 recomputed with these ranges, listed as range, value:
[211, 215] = 7.52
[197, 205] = 6.98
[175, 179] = 7.25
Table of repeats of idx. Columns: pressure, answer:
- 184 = 6.459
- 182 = 7.113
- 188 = 6.666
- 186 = 6.468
